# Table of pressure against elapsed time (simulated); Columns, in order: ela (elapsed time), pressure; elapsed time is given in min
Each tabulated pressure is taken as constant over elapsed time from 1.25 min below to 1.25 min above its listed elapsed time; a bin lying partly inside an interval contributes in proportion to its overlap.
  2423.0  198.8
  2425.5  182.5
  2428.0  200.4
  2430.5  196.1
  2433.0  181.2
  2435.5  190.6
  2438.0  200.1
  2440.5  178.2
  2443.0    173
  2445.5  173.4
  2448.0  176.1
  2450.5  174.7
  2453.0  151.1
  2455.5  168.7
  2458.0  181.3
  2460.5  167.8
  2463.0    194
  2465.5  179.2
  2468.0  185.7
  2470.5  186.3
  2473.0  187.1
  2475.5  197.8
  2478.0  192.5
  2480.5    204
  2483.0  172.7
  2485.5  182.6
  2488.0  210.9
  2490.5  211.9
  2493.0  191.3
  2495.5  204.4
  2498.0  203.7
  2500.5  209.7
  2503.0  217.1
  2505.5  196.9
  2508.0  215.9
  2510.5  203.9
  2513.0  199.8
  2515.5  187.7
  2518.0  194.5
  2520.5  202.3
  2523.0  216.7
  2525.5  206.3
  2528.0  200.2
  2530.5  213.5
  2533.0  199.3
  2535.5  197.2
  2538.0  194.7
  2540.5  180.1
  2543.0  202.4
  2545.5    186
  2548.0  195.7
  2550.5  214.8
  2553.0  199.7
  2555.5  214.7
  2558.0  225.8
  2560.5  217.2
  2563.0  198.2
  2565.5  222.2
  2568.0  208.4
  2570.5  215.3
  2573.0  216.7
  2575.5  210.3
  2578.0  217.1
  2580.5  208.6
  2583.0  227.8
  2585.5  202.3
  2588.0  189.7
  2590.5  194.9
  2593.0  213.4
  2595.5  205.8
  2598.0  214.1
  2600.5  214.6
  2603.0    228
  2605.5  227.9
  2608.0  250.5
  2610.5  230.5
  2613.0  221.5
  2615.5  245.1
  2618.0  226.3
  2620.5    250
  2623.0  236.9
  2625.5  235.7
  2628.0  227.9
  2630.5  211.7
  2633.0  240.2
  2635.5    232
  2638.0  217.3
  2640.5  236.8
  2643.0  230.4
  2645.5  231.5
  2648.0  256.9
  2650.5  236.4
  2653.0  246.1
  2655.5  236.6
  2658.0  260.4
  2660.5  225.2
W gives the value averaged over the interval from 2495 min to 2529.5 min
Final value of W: 204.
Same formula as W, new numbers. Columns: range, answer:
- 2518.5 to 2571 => 205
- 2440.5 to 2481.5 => 181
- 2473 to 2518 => 200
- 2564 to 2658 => 225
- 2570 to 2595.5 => 209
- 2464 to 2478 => 188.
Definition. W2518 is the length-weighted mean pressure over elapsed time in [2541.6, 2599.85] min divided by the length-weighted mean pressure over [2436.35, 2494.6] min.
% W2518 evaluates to 1.13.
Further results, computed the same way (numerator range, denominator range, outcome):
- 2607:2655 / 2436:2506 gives 1.25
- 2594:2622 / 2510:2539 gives 1.13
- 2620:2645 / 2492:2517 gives 1.14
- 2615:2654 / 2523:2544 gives 1.17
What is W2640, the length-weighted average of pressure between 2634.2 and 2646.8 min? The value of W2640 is 230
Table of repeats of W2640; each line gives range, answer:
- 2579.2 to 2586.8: 213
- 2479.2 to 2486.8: 187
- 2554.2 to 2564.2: 214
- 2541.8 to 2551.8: 200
